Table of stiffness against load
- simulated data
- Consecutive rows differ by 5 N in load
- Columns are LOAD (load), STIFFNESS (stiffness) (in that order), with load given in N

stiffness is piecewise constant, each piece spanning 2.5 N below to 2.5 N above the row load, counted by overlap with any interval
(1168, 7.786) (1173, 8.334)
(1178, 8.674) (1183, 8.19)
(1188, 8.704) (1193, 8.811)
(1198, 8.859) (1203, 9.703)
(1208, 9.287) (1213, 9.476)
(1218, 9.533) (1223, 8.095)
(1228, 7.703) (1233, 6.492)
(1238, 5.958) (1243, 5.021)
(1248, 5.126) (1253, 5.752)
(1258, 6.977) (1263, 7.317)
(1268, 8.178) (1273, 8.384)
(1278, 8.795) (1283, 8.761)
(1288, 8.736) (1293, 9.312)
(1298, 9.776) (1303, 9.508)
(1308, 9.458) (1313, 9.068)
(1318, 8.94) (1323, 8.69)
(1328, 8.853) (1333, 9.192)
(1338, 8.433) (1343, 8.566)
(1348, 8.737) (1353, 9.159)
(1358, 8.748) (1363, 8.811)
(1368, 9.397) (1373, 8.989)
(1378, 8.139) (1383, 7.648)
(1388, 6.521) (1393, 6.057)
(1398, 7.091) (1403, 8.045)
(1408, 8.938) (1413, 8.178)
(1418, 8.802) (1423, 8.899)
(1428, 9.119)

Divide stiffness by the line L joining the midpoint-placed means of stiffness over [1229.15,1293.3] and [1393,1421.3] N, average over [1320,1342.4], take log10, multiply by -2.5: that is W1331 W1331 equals -0.15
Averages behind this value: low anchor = 7.23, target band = 8.78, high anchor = 8.04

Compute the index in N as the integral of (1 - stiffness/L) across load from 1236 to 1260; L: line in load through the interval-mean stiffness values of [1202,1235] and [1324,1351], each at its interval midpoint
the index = 8.06 N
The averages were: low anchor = 8.6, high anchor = 8.76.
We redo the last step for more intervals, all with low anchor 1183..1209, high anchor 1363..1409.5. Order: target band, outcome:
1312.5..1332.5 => -1.6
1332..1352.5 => -1.5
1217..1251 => 8.0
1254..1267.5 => 2.3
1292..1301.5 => -1.3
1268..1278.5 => 0.1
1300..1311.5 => -1.5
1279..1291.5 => -0.5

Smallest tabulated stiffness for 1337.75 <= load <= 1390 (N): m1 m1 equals 6.521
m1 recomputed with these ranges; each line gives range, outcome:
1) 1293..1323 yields 8.69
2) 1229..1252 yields 5.021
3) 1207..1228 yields 7.703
